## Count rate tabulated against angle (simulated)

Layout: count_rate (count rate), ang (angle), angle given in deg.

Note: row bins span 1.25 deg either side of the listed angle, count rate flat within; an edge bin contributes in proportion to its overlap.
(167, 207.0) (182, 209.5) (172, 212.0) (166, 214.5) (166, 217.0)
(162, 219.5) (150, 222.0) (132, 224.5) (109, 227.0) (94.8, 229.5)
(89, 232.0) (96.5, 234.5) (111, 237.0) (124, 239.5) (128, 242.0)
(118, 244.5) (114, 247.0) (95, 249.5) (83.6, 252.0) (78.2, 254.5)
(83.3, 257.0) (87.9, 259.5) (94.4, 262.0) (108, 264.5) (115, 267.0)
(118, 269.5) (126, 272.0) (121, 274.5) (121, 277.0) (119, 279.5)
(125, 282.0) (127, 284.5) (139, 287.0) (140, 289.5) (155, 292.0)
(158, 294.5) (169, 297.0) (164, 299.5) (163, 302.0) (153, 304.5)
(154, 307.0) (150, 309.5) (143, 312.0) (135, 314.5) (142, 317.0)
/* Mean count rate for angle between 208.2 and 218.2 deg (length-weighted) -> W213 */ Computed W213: 172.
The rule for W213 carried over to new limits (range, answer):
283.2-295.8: 144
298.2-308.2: 159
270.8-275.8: 123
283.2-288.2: 133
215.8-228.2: 144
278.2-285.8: 124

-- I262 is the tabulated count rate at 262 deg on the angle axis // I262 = 94.4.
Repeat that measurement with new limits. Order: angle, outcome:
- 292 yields 155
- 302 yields 163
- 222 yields 150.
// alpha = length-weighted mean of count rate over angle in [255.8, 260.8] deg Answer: 85.7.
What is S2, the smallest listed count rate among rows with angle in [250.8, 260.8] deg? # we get 78.2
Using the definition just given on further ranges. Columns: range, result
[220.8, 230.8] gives 94.8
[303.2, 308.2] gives 153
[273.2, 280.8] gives 119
